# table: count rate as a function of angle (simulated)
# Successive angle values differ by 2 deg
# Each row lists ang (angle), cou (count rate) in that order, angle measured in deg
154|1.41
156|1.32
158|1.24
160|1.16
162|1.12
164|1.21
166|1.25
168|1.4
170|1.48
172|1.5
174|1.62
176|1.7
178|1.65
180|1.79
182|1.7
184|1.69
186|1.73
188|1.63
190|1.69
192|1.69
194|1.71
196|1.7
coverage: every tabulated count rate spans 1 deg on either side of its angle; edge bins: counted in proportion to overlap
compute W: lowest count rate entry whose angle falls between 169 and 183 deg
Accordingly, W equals 1.48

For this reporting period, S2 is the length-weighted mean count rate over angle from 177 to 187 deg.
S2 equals 1.71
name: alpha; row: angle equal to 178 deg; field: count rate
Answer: 1.65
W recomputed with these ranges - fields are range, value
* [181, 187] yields 1.69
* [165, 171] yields 1.25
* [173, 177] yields 1.62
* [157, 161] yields 1.16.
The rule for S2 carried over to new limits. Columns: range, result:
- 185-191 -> 1.68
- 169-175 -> 1.53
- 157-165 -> 1.18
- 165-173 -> 1.41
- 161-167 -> 1.19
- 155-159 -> 1.28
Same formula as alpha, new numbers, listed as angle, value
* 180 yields 1.79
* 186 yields 1.73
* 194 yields 1.71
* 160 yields 1.16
